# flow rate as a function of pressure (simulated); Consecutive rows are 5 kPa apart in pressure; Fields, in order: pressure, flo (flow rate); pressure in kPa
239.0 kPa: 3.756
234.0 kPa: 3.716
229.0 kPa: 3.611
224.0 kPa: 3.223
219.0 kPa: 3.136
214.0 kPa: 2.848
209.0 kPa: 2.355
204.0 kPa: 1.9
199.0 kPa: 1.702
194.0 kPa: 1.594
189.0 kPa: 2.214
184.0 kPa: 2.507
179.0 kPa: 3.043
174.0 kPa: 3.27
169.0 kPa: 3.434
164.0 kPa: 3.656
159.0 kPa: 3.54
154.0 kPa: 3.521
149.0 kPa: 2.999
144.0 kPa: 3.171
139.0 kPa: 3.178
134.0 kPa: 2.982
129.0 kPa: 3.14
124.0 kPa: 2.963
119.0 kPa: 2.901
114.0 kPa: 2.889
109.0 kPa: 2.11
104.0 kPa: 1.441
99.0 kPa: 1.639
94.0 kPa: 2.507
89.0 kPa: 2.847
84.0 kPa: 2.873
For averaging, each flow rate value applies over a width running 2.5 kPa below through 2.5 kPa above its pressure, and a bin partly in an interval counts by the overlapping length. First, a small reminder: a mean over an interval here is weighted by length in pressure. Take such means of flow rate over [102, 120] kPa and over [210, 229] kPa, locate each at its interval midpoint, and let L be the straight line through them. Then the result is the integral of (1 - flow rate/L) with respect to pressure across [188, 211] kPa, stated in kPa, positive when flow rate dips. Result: 7.9 kPa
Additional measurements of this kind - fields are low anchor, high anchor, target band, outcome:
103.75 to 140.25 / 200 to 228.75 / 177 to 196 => 2.7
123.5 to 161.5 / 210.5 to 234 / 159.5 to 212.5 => 9.9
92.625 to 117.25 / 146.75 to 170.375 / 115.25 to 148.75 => -3.3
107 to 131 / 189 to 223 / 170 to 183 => -3.4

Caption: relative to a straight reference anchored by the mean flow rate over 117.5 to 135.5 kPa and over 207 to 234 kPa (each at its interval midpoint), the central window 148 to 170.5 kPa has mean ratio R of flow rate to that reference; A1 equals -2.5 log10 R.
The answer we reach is -0.14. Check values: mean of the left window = 3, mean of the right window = 3.11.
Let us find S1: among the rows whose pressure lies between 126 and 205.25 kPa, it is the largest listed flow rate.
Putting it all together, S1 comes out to 3.656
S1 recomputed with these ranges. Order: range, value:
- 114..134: 3.14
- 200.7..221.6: 3.136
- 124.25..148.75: 3.178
